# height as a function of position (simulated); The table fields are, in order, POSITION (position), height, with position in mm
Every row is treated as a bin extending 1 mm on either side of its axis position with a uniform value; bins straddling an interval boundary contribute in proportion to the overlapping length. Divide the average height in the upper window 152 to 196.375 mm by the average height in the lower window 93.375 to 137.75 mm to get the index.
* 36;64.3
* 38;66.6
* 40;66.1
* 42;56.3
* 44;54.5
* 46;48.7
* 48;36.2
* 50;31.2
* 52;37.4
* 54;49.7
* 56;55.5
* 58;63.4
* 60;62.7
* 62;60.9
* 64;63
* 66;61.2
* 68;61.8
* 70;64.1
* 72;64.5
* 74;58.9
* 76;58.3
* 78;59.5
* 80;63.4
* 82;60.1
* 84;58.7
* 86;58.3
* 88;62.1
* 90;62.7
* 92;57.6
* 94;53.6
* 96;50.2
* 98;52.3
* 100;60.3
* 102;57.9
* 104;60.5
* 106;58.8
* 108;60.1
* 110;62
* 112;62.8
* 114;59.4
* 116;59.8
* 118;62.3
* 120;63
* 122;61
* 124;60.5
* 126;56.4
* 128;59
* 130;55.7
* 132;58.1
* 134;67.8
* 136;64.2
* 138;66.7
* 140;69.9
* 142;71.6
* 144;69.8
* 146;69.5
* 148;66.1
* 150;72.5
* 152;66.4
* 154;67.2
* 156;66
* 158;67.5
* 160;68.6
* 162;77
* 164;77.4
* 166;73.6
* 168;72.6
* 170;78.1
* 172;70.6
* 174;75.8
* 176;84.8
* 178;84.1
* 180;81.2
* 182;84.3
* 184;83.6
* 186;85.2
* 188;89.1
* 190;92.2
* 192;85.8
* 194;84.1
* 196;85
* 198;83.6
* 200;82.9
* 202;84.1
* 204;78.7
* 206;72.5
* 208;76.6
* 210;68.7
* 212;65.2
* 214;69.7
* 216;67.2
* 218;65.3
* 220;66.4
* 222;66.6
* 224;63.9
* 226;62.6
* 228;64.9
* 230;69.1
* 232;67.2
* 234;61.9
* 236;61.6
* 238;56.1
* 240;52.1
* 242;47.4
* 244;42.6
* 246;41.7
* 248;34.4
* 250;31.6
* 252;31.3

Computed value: 1.32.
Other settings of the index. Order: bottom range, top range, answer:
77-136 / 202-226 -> 1.17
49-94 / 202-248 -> 1.09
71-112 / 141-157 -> 1.16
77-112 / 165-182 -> 1.33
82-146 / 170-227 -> 1.27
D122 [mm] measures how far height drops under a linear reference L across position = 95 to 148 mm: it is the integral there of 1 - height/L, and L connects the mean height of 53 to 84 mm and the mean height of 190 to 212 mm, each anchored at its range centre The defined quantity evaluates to 5.2 mm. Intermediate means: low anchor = 60.4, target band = 61.6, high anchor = 80.1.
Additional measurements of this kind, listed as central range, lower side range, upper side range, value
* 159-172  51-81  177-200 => 1.0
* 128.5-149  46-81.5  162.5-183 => 1.6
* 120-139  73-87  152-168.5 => 1.6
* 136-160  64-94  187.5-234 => -0.2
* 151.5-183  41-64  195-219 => -2.7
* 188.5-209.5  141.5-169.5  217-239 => -4.9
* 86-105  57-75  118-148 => 1.6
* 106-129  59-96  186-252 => 0.6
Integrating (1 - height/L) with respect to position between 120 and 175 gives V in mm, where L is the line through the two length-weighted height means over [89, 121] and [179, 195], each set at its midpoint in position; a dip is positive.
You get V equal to 3.9 mm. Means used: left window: 59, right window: 85.7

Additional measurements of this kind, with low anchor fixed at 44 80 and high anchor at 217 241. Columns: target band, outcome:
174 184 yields -3.62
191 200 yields -3.34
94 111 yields -0.08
